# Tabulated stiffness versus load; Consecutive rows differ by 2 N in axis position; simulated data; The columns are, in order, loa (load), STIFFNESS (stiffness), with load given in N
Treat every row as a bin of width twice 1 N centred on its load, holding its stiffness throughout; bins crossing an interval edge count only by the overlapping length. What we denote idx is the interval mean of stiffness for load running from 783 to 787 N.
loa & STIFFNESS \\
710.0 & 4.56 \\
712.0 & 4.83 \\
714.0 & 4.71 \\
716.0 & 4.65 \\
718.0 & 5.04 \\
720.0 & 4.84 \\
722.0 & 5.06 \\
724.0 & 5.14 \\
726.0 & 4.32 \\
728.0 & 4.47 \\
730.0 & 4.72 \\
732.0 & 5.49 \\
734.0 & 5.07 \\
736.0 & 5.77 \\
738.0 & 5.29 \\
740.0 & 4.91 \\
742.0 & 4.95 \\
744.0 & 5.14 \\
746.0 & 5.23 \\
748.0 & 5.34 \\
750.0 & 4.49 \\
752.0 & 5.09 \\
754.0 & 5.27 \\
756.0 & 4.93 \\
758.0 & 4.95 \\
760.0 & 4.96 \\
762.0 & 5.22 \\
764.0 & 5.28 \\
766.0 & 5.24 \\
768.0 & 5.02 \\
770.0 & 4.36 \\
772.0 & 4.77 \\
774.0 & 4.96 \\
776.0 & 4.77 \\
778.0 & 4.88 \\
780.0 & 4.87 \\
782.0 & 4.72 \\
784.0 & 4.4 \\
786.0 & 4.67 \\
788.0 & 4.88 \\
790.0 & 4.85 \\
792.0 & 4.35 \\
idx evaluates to 4.54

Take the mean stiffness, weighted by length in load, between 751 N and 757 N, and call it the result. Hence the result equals 5.1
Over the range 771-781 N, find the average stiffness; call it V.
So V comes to 4.85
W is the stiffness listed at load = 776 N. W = 4.77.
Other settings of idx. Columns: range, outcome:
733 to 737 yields 5.42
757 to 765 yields 5.1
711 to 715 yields 4.77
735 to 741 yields 5.32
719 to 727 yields 4.84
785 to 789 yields 4.78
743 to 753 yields 5.06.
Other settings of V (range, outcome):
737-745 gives 5.07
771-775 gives 4.87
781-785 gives 4.56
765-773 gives 4.85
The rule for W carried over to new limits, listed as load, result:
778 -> 4.88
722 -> 5.06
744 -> 5.14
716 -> 4.65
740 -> 4.91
